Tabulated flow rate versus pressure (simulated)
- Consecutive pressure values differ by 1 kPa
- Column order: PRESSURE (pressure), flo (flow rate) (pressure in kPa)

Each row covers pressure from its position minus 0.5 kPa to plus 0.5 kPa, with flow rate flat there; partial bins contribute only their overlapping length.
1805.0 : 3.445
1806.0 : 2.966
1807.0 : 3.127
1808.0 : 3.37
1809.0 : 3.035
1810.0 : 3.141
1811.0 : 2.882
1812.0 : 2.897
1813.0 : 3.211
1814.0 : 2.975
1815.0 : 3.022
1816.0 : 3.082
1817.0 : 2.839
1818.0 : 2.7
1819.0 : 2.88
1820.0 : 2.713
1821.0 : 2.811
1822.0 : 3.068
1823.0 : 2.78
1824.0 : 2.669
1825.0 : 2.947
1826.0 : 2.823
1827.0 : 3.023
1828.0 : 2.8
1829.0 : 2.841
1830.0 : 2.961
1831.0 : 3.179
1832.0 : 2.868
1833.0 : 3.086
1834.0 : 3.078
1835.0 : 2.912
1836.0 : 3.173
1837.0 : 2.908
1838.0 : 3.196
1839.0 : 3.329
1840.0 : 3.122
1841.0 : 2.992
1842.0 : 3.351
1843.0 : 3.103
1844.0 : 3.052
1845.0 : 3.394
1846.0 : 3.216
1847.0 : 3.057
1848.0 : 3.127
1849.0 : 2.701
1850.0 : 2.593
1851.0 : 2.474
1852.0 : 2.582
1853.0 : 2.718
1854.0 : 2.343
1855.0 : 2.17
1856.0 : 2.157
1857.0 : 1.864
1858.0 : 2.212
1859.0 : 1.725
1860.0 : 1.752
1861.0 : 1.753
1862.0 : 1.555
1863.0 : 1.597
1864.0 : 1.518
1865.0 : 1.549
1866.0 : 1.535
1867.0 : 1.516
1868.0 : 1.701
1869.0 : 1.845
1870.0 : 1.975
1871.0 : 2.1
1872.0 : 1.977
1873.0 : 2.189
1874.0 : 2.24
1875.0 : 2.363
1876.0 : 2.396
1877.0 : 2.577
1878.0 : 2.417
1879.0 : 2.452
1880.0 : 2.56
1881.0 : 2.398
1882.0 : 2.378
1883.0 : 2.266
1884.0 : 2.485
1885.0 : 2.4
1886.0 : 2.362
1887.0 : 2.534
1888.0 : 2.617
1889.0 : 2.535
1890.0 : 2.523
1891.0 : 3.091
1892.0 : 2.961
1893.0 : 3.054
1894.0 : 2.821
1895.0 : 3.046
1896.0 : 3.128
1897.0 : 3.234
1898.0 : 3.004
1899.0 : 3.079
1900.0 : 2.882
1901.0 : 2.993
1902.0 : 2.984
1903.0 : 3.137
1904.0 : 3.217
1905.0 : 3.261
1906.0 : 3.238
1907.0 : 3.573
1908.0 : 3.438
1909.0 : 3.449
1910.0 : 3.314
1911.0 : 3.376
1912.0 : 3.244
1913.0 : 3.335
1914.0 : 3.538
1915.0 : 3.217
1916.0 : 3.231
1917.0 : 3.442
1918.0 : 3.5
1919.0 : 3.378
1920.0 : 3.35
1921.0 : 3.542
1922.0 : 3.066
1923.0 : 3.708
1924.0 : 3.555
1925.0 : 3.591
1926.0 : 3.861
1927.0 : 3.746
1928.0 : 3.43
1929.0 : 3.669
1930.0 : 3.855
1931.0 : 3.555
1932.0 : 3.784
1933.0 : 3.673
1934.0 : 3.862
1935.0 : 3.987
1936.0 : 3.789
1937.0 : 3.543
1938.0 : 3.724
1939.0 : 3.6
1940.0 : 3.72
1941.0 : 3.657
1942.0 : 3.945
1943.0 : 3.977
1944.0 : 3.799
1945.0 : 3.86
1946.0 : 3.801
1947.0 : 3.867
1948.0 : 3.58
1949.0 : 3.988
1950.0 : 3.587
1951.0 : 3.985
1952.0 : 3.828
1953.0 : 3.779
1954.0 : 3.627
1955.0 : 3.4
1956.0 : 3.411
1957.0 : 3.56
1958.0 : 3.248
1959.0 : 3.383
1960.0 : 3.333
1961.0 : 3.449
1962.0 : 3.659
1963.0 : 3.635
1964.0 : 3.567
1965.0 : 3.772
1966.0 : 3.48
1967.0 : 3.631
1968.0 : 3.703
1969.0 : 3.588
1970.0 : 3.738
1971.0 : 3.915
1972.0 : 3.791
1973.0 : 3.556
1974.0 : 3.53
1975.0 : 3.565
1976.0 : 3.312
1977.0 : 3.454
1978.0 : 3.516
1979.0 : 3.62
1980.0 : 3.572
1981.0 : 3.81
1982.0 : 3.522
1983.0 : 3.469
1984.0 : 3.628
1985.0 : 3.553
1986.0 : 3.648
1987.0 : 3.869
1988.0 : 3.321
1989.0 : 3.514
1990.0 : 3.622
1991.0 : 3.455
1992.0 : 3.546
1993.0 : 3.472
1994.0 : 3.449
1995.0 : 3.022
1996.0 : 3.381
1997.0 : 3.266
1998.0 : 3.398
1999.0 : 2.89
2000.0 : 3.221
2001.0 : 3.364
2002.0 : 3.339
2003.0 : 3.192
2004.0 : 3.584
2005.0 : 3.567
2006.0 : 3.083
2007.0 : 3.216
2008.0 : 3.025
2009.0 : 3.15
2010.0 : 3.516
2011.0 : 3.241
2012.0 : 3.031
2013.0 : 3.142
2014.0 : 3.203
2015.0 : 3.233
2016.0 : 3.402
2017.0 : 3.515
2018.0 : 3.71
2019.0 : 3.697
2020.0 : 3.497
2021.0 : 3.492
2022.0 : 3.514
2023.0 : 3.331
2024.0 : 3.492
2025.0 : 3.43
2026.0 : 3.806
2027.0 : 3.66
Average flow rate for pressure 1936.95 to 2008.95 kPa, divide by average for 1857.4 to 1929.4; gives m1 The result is 1.3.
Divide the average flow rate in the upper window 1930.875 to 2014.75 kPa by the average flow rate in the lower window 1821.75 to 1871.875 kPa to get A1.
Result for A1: 1.4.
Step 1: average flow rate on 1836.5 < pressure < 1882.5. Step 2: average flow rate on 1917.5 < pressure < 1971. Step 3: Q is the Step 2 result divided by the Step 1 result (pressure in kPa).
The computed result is 1.5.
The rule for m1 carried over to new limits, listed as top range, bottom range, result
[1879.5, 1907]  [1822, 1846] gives 0.94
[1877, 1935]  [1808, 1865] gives 1.15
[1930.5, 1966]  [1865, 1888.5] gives 1.66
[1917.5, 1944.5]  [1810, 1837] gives 1.25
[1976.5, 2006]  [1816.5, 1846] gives 1.15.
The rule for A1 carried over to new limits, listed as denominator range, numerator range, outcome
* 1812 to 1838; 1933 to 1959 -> 1.27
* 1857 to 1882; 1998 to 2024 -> 1.66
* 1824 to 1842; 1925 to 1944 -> 1.24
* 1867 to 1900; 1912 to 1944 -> 1.43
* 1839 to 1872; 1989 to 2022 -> 1.43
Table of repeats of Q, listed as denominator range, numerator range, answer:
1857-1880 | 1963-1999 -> 1.80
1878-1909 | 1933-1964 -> 1.29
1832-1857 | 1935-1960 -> 1.28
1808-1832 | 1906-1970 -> 1.23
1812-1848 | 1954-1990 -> 1.19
